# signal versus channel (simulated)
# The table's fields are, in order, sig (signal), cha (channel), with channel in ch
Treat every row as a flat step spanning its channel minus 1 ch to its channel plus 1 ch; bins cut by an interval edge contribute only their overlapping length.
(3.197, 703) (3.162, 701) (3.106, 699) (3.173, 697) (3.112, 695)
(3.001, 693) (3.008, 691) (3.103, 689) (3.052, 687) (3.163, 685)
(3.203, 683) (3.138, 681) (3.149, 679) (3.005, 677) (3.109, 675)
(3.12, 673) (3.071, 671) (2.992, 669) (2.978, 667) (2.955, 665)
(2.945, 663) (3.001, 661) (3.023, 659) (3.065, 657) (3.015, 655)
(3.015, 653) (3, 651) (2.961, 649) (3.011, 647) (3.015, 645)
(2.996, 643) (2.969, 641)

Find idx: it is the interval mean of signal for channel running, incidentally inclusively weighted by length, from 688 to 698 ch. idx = 3.08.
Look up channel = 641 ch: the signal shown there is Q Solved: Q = 2.969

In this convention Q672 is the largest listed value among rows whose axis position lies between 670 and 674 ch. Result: 3.12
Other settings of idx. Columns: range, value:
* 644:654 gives 3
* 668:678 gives 3.06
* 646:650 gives 2.99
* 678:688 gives 3.14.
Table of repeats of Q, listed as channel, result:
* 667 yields 2.978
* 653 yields 3.015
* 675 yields 3.109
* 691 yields 3.008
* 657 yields 3.065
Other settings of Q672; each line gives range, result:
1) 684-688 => 3.163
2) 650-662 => 3.065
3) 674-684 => 3.203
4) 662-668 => 2.978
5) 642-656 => 3.015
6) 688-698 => 3.173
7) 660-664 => 3.001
